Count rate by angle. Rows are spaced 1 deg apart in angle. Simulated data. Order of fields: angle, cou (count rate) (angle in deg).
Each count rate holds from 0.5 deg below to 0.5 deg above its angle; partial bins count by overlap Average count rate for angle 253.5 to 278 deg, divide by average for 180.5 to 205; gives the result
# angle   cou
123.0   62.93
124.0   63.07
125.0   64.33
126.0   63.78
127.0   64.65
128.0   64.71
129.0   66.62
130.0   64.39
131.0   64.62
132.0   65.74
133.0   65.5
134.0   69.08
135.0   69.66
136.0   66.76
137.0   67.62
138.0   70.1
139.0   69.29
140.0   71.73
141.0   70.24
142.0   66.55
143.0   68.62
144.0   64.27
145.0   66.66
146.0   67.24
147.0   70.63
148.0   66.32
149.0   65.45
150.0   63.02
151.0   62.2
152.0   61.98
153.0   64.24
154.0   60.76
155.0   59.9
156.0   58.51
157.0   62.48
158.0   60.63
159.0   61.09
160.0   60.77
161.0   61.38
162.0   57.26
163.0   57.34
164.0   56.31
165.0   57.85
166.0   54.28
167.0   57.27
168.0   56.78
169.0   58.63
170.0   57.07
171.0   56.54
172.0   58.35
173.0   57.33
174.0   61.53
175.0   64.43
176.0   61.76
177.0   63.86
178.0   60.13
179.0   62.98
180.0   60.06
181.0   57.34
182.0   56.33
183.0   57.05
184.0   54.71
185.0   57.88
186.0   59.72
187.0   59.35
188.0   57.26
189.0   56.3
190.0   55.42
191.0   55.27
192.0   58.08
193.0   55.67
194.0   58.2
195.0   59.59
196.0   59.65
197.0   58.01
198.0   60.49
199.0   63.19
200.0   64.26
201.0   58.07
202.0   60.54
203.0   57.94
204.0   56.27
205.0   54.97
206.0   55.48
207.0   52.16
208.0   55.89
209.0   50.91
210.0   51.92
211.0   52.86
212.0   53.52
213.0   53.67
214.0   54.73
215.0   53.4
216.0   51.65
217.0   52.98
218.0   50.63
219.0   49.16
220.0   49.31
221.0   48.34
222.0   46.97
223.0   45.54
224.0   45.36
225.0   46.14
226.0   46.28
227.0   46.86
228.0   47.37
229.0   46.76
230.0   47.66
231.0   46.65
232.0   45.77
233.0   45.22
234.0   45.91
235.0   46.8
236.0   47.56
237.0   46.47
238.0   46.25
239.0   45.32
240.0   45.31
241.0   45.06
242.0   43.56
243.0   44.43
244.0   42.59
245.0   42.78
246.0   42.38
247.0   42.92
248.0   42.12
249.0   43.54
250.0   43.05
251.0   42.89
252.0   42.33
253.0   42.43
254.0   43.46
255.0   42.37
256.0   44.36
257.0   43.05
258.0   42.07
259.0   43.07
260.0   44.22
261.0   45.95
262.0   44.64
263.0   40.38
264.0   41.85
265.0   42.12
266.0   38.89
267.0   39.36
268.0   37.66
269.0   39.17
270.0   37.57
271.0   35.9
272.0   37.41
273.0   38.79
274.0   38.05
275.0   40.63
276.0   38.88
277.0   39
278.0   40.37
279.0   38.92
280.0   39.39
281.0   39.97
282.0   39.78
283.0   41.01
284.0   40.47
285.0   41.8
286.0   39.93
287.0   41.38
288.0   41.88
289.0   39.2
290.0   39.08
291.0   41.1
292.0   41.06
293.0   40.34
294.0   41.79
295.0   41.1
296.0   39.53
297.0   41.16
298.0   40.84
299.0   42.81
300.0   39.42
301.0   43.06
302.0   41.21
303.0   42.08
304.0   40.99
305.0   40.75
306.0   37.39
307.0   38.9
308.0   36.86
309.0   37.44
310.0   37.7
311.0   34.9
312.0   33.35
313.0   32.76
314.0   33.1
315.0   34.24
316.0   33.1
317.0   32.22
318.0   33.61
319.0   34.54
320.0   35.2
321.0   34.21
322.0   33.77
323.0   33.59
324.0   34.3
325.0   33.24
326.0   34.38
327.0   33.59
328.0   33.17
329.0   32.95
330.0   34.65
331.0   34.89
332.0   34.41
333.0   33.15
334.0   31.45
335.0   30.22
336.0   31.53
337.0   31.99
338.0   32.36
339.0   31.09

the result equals 0.70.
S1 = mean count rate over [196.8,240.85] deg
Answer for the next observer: 51.1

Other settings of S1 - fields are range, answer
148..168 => 60.2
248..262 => 43.3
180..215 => 56.8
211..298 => 43.6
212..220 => 52.2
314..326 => 33.8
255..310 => 40.4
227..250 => 45.1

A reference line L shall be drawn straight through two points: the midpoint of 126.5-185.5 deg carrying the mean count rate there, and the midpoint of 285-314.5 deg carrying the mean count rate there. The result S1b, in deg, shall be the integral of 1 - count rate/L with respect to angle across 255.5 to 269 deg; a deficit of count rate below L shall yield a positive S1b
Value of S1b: 1.0 deg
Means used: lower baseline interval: 62.5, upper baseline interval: 39.4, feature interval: 42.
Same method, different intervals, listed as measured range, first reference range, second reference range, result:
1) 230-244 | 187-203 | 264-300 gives 1.1 deg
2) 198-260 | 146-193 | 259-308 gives 1.6 deg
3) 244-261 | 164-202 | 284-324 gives 1.4 deg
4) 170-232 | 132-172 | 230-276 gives -2.1 deg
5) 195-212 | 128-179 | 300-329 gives -0.7 deg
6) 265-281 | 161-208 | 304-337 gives 1.5 deg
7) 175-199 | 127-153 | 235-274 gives -0.8 deg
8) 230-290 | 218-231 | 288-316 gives 1.8 deg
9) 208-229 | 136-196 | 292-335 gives 1.0 deg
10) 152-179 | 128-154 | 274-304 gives 1.2 deg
